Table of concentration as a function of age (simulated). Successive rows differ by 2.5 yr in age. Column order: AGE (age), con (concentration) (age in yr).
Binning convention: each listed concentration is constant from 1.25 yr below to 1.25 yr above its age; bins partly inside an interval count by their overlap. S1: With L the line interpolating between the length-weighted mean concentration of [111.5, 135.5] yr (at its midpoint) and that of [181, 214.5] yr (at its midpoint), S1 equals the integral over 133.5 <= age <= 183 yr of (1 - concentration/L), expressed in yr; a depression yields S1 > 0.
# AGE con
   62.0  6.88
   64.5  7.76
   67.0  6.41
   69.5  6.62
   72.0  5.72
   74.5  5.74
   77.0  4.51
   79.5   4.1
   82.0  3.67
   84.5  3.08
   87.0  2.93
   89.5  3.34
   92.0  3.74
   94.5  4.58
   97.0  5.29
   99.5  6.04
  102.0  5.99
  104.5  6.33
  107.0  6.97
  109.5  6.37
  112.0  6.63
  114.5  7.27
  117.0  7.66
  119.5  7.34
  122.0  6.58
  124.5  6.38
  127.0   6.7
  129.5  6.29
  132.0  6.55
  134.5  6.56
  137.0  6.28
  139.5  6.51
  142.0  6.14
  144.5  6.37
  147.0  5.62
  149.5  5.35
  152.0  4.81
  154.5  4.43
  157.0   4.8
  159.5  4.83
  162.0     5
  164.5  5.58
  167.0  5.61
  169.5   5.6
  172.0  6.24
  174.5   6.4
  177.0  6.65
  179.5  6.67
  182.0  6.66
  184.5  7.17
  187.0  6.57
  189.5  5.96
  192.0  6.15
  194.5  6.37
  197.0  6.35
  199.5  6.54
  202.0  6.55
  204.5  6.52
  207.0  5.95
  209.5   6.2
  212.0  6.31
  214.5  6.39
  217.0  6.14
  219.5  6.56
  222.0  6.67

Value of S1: 6.12 yr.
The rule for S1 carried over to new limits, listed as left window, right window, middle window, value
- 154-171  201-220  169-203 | -4.25 yr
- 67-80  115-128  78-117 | 7.05 yr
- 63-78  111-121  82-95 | 6.12 yr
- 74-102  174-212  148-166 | 2.28 yr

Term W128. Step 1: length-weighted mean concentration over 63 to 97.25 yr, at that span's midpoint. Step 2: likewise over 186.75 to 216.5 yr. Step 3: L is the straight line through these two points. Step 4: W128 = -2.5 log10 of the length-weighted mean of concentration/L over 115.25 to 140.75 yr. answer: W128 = -0.23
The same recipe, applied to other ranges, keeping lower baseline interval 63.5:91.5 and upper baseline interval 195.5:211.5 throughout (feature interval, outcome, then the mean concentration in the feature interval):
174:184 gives -0.10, 6.65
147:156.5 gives 0.16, 4.96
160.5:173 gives 0.06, 5.58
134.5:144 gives -0.14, 6.35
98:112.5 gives -0.22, 6.36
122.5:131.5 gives -0.19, 6.47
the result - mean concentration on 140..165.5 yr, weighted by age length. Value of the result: 5.33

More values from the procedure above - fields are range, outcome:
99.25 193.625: 6.19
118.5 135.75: 6.62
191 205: 6.41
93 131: 6.41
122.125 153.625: 6.13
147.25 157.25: 4.93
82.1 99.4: 3.96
